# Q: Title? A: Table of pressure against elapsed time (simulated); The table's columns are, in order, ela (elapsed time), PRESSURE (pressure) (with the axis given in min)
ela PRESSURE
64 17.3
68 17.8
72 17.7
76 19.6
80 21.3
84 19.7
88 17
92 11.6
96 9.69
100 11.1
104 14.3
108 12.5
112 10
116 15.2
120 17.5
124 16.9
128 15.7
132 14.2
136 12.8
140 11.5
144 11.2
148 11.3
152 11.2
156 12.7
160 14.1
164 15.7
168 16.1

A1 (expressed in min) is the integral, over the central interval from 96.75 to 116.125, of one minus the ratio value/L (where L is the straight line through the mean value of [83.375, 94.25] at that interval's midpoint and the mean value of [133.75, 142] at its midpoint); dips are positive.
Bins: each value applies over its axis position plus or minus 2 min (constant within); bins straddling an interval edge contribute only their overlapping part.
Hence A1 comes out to 2.9 min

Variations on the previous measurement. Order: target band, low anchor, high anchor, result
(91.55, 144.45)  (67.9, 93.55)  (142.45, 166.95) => 6.9 min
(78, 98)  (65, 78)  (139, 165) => 1.6 min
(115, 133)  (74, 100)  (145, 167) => -2.0 min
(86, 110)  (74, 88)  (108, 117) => 4.5 min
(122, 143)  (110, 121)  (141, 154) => -2.5 min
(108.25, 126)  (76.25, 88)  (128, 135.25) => 1.3 min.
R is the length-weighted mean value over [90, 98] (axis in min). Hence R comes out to 10.6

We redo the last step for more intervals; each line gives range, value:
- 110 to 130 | 15.1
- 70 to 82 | 19.5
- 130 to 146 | 12.4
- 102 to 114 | 12.3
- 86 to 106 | 12.7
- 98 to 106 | 12.7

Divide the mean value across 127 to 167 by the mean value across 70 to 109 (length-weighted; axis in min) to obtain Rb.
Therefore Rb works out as 0.84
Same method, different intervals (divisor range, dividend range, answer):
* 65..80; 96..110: 0.65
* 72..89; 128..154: 0.64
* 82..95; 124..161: 0.83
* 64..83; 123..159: 0.69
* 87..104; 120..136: 1.26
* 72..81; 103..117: 0.65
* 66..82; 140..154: 0.59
